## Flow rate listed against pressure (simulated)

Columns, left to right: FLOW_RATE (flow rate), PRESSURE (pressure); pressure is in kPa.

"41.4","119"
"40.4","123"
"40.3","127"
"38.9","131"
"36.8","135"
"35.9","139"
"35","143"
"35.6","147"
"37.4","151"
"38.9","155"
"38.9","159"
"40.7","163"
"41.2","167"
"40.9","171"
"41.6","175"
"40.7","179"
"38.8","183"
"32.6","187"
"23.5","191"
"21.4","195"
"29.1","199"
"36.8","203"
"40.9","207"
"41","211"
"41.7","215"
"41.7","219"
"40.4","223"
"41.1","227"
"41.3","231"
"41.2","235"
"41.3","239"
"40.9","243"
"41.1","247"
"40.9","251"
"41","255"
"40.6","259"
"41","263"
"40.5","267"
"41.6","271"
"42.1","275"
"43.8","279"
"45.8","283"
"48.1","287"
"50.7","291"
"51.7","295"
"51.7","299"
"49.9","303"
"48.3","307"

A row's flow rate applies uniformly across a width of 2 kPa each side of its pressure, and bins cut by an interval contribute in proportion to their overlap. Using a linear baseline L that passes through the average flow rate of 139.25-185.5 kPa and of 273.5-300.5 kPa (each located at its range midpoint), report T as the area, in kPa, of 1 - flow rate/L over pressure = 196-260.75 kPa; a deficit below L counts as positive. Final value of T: 5.67 kPa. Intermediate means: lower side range 38.9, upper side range 47.7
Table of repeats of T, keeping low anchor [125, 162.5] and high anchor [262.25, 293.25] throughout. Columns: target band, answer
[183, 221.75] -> 5.7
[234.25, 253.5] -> 0.7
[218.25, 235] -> 0.3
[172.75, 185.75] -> -0.2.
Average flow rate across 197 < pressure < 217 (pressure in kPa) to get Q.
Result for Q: 37.9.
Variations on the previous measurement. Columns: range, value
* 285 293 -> 49.4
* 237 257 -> 41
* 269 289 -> 44.3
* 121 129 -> 40.3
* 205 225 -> 41.1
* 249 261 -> 40.8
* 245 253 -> 41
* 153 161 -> 38.9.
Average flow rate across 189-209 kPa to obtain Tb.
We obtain 30.3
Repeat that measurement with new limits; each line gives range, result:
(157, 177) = 40.7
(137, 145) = 35.5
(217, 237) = 41.1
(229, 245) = 41.2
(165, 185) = 40.6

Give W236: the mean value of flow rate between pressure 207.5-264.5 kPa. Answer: 41.1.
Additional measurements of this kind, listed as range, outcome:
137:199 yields 36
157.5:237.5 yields 37.8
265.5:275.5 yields 41.3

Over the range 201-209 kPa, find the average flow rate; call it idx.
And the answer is 38.8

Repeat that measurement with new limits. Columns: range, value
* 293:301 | 51.7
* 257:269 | 40.7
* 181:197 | 29.1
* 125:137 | 38.7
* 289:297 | 51.2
